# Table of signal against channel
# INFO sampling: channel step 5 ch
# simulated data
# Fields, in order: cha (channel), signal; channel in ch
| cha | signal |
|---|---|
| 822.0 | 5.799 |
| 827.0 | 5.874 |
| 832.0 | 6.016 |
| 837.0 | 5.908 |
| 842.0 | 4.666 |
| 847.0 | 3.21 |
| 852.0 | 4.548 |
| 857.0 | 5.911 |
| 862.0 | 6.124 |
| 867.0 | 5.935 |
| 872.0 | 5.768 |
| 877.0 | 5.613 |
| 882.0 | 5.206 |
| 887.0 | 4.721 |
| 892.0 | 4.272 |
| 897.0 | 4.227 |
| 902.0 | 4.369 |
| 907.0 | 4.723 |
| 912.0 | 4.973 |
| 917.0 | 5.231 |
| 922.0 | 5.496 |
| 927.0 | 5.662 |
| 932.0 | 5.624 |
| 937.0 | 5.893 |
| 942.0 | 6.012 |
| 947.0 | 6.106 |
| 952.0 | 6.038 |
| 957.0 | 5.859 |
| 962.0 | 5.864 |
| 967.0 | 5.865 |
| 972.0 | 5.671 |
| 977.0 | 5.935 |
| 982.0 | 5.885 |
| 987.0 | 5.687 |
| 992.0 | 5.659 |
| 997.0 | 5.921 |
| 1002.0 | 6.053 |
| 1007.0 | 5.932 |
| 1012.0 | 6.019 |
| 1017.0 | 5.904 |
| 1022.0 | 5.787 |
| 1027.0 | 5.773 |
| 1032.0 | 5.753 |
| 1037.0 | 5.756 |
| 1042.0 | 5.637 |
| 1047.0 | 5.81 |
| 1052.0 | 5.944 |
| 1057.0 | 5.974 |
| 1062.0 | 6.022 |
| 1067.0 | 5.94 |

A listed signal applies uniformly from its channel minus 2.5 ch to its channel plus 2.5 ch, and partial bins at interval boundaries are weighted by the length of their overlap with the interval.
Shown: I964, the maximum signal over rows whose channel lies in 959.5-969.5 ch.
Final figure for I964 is 5.865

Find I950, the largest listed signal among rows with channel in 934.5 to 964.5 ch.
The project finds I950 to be 6.106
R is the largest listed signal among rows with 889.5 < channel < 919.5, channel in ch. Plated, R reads 5.231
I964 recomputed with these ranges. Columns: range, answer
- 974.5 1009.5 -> 6.053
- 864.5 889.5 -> 5.935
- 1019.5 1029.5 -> 5.787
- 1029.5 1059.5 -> 5.974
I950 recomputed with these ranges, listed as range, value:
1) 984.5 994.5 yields 5.687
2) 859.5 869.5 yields 6.124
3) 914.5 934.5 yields 5.662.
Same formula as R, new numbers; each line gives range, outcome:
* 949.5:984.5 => 6.038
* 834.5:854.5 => 5.908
